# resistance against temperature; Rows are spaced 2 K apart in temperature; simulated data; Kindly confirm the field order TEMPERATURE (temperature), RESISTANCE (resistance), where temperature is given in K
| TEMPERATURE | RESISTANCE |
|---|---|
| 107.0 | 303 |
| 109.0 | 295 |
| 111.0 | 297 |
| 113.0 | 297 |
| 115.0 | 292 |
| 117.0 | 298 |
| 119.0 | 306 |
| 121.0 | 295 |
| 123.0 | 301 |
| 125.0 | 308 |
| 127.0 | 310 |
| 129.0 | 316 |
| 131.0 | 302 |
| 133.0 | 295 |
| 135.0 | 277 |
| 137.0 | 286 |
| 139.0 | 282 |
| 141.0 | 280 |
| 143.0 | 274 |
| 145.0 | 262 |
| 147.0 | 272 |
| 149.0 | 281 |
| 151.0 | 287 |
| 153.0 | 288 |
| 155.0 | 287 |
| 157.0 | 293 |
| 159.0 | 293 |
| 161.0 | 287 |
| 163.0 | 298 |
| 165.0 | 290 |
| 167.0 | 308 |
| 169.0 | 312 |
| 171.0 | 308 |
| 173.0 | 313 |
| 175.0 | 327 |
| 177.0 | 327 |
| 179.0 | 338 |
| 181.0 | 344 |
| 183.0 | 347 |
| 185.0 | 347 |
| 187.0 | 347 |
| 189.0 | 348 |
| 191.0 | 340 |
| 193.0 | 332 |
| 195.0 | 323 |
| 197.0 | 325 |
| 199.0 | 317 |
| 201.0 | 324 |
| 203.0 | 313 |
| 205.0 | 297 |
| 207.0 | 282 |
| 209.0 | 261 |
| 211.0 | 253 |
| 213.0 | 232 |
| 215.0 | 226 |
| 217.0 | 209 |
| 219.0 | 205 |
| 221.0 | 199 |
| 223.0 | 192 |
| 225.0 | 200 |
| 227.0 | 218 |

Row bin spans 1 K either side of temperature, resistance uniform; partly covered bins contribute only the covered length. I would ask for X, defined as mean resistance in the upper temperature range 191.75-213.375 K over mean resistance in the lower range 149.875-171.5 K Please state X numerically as 1.0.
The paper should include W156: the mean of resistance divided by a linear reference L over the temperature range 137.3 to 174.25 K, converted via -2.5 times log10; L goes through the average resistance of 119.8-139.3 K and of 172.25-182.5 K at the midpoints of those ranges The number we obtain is 0.09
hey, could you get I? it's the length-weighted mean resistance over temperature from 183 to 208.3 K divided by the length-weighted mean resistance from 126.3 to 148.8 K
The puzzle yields 1.1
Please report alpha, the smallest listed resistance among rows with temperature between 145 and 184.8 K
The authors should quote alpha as 262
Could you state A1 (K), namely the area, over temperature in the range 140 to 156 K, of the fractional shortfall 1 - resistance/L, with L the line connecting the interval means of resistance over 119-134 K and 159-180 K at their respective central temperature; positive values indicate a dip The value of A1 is 1.47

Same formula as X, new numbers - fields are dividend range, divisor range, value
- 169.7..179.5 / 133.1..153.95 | 1.15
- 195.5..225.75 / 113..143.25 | 0.87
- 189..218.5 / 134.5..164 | 1.02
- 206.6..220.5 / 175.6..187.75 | 0.69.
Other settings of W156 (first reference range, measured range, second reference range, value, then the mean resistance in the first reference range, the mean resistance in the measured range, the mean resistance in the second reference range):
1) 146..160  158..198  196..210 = -0.10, 286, 323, 303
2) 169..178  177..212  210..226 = -0.19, 318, 320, 214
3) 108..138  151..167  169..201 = 0.09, 298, 292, 331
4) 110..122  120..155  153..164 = 0.02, 298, 289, 291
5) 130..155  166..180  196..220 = -0.15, 282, 319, 270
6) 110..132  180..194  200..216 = -0.22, 302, 344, 274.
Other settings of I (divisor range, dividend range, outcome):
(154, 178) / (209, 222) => 0.74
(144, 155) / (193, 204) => 1.15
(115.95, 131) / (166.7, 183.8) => 1.07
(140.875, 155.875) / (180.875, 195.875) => 1.22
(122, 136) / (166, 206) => 1.08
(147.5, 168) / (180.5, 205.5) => 1.14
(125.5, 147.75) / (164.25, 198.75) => 1.14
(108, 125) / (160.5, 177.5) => 1.03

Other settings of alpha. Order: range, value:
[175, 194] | 327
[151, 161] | 287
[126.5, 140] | 277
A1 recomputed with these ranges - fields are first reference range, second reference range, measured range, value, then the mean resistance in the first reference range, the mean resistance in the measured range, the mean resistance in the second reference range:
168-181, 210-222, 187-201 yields -2.9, 323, 332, 221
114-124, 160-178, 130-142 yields 0.6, 298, 287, 308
